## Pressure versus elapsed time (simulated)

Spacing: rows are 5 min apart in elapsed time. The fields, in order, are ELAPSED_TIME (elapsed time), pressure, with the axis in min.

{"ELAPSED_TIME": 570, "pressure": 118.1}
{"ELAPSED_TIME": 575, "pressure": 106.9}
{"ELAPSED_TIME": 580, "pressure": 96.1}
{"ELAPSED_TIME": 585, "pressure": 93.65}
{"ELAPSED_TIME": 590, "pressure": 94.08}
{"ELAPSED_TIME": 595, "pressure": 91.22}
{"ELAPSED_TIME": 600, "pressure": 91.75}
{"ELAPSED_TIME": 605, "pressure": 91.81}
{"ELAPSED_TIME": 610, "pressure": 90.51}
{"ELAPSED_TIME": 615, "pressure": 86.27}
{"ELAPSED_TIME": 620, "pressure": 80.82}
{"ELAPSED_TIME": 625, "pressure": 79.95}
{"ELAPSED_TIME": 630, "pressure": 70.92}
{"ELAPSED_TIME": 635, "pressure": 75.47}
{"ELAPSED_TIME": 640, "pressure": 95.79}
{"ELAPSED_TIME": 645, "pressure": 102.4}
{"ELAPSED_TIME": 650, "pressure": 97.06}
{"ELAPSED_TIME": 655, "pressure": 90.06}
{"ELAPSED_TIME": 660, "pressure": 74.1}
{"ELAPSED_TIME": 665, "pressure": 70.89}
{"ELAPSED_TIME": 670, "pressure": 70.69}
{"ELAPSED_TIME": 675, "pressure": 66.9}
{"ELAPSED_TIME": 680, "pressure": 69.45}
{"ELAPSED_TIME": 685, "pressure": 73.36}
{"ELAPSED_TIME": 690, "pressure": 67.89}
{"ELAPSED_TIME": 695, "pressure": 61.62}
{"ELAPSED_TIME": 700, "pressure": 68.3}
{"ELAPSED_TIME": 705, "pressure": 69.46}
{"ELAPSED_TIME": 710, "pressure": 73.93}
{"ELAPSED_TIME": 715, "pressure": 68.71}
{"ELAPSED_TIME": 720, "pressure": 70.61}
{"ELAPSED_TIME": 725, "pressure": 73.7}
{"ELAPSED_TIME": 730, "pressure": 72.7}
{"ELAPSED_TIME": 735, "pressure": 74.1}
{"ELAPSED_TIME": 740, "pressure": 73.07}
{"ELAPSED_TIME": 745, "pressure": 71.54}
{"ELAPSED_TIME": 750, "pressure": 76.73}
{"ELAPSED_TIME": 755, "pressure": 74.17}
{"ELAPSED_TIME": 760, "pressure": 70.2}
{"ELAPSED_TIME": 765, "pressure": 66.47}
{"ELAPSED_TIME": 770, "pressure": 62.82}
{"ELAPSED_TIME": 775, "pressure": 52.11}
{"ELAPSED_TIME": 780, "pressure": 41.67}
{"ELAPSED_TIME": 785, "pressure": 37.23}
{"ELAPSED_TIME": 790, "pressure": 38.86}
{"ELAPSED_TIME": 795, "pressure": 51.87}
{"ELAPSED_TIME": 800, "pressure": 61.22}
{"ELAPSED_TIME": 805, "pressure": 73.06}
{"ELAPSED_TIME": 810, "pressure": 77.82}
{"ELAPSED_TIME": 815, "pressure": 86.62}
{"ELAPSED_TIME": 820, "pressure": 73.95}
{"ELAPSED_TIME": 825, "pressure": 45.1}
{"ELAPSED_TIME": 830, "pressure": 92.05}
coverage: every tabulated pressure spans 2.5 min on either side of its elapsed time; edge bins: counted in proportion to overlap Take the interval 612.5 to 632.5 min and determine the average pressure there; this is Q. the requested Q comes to 79.5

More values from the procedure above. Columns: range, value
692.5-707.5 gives 66.5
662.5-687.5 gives 70.3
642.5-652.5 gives 99.7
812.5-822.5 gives 80.3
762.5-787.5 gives 52.1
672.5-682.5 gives 68.2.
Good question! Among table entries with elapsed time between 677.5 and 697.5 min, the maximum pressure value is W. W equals 73.36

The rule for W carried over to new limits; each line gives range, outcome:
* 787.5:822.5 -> 86.62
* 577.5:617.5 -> 96.1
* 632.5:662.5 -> 102.4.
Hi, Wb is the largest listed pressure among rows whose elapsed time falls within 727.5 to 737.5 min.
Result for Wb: 74.1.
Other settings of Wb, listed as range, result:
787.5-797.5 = 51.87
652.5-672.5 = 90.06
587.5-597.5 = 94.08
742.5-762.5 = 76.73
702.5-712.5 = 73.93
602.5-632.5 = 91.81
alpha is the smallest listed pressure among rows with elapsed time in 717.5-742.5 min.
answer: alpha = 70.61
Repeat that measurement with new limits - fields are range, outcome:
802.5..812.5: 73.06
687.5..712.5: 61.62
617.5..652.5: 70.92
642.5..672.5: 70.69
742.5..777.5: 52.11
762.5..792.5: 37.23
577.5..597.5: 91.22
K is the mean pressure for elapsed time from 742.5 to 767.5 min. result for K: 71.8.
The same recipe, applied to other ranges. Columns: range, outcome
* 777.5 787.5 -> 39.5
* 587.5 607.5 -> 92.2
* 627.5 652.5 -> 88.3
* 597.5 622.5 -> 88.2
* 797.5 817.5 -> 74.7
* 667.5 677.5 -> 68.8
